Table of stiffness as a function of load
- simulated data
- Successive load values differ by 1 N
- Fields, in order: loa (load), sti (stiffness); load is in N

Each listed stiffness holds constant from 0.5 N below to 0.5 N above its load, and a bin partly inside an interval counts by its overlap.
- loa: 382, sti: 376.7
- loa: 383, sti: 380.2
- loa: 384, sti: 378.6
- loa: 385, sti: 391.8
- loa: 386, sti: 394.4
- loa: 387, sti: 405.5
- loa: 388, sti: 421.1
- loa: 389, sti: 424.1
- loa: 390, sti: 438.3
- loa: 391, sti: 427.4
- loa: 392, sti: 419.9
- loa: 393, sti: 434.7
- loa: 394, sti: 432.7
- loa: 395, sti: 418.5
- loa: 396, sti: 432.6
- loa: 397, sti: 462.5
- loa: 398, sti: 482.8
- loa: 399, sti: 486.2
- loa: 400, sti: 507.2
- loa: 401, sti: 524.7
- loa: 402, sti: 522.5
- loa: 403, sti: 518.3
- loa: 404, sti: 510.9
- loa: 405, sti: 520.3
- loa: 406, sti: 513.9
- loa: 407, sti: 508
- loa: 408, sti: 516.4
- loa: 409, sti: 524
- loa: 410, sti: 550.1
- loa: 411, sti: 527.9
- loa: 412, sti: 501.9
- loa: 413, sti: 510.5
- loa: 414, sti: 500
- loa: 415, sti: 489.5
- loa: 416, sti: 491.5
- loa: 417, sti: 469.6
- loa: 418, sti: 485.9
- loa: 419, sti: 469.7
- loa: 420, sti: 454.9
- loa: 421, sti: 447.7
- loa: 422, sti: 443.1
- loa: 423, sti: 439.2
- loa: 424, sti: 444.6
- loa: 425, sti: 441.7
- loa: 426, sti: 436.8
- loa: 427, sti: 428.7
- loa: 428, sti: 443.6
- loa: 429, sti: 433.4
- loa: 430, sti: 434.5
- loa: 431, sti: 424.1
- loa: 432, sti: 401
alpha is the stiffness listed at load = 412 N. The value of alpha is 501.9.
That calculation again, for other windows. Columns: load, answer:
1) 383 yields 380.2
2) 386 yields 394.4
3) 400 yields 507.2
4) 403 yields 518.3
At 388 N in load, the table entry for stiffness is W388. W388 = 421.1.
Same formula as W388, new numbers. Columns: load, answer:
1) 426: 436.8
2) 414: 500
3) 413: 510.5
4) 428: 443.6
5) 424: 444.6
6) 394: 432.7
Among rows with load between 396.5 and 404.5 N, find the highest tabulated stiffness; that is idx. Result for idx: 524.7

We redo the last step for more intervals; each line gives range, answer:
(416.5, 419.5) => 485.9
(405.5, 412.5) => 550.1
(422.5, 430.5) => 444.6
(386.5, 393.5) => 438.3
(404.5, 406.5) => 520.3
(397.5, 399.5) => 486.2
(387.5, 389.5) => 424.1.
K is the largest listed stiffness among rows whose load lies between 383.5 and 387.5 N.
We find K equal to 405.5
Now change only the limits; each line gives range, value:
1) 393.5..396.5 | 432.7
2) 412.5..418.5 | 510.5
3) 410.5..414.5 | 527.9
